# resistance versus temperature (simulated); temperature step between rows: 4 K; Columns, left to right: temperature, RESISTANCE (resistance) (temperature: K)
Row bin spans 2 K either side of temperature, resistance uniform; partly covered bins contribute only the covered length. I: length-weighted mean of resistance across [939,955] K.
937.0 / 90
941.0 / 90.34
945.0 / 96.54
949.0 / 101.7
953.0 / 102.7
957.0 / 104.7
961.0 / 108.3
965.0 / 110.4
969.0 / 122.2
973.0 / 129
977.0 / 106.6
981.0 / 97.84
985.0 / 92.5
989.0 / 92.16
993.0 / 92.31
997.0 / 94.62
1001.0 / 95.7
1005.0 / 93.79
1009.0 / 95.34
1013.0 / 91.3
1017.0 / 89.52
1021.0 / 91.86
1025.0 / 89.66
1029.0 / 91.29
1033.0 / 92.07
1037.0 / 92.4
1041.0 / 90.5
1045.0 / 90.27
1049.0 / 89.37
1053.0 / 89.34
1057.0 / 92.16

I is 97.8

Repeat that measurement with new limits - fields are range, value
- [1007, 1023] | 92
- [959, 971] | 114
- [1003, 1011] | 94.6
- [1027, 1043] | 91.6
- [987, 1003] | 93.7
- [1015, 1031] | 90.6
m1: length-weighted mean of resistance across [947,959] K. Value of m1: 103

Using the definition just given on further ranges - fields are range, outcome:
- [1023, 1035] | 91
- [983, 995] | 92.3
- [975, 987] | 99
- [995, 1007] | 94.7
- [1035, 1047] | 91.1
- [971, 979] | 118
